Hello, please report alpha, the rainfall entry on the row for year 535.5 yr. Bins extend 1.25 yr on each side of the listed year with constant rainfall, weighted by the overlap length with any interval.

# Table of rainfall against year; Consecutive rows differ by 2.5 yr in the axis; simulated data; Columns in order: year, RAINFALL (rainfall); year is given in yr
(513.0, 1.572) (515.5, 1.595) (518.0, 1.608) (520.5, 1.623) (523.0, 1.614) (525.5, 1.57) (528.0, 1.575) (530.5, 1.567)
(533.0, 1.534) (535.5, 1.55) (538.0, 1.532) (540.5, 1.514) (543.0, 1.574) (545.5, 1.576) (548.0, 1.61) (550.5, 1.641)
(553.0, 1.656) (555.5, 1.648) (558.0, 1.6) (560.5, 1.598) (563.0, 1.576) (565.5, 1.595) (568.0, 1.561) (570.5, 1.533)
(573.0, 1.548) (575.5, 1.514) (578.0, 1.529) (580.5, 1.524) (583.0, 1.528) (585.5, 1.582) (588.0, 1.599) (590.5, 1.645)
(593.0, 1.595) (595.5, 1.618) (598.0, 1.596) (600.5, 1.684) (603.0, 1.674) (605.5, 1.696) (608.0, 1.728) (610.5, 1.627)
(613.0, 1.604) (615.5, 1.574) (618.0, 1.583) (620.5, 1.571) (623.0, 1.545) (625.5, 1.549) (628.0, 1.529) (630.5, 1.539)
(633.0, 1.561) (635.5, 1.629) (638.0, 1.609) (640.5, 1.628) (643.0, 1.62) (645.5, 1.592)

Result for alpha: 1.55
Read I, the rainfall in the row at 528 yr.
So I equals 1.575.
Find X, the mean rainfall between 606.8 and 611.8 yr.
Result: 1.68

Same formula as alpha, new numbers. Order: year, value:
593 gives 1.595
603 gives 1.674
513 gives 1.572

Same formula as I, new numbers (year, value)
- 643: 1.62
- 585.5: 1.582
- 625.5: 1.549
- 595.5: 1.618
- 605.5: 1.696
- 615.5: 1.574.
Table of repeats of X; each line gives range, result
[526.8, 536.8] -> 1.56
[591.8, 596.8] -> 1.61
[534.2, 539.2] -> 1.54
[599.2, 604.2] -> 1.68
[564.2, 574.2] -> 1.56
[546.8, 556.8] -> 1.64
